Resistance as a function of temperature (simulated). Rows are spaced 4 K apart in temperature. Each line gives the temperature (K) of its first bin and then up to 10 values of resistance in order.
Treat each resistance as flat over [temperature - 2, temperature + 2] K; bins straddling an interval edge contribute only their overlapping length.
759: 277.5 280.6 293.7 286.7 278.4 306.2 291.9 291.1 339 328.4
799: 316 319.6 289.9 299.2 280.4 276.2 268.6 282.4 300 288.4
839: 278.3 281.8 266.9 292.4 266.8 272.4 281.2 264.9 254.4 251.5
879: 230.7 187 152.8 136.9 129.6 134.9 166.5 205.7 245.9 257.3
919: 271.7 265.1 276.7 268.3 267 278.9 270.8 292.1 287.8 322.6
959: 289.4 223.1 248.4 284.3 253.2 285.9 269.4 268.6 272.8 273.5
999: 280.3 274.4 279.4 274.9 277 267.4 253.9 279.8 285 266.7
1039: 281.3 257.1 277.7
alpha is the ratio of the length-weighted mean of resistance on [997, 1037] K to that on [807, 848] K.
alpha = 1.0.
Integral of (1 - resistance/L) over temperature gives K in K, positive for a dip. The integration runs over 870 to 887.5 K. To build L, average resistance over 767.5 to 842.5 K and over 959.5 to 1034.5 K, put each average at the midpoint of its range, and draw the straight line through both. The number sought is 4.1 K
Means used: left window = 295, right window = 270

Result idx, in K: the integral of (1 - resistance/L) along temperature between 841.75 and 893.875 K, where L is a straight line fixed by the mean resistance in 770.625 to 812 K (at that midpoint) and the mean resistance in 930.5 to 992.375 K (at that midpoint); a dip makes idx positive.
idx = 9.39 K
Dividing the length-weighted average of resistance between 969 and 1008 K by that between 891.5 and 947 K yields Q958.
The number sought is 1.2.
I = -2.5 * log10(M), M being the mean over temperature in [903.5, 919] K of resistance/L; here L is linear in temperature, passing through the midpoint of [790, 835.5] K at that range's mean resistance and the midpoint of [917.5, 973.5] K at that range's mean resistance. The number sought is 0.197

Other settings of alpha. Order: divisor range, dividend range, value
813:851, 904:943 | 0.92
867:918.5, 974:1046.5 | 1.36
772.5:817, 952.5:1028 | 0.90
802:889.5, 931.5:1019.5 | 1.03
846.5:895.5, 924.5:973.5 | 1.19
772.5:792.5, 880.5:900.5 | 0.50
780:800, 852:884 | 0.81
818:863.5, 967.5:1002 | 0.97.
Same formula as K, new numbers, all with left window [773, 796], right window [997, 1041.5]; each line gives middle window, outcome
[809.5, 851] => 2.3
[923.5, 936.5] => 0.7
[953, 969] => 0.6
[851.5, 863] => 0.8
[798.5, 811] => -0.2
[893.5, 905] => 5.8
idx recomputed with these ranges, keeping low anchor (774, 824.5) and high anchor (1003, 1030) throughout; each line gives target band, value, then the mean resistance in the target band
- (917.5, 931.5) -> 0.7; 271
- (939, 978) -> 0.7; 275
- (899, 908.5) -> 3.7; 174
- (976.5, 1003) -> 0.1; 275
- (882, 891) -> 4.0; 161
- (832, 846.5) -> 0.6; 282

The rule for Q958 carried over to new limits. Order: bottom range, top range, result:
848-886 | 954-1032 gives 1.08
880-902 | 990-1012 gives 1.81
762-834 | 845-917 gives 0.75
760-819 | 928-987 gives 0.92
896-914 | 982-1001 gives 1.45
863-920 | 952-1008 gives 1.32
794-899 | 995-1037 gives 1.06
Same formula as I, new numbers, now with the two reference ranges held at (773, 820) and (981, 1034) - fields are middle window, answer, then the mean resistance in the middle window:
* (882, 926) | 0.40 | 198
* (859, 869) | 0.08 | 273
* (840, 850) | 0.07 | 277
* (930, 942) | 0.04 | 272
